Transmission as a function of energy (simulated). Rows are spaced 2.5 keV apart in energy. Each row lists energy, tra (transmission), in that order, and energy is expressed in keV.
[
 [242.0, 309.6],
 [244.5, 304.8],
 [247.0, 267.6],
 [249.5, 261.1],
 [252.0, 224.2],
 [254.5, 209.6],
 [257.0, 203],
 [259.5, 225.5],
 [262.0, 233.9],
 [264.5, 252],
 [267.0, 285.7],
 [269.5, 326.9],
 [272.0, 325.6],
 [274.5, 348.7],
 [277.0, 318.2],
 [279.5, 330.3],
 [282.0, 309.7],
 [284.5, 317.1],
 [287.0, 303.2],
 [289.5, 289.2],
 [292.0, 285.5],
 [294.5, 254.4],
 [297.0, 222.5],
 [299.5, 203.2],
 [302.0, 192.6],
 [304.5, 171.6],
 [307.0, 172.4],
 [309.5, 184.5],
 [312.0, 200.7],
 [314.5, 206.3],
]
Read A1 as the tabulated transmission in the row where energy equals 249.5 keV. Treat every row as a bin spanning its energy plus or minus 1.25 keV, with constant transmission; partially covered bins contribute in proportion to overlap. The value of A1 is 261.1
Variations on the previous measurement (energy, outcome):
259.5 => 225.5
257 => 203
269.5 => 326.9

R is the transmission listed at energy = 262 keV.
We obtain 233.9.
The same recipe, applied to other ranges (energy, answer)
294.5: 254.4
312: 200.7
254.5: 209.6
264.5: 252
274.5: 348.7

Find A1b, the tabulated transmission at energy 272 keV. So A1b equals 325.6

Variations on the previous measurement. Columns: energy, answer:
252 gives 224.2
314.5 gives 206.3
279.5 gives 330.3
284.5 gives 317.1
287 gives 303.2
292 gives 285.5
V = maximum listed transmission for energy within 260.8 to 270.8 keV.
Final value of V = 326.9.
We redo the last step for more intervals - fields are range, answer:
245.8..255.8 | 267.6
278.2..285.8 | 330.3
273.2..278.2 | 348.7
